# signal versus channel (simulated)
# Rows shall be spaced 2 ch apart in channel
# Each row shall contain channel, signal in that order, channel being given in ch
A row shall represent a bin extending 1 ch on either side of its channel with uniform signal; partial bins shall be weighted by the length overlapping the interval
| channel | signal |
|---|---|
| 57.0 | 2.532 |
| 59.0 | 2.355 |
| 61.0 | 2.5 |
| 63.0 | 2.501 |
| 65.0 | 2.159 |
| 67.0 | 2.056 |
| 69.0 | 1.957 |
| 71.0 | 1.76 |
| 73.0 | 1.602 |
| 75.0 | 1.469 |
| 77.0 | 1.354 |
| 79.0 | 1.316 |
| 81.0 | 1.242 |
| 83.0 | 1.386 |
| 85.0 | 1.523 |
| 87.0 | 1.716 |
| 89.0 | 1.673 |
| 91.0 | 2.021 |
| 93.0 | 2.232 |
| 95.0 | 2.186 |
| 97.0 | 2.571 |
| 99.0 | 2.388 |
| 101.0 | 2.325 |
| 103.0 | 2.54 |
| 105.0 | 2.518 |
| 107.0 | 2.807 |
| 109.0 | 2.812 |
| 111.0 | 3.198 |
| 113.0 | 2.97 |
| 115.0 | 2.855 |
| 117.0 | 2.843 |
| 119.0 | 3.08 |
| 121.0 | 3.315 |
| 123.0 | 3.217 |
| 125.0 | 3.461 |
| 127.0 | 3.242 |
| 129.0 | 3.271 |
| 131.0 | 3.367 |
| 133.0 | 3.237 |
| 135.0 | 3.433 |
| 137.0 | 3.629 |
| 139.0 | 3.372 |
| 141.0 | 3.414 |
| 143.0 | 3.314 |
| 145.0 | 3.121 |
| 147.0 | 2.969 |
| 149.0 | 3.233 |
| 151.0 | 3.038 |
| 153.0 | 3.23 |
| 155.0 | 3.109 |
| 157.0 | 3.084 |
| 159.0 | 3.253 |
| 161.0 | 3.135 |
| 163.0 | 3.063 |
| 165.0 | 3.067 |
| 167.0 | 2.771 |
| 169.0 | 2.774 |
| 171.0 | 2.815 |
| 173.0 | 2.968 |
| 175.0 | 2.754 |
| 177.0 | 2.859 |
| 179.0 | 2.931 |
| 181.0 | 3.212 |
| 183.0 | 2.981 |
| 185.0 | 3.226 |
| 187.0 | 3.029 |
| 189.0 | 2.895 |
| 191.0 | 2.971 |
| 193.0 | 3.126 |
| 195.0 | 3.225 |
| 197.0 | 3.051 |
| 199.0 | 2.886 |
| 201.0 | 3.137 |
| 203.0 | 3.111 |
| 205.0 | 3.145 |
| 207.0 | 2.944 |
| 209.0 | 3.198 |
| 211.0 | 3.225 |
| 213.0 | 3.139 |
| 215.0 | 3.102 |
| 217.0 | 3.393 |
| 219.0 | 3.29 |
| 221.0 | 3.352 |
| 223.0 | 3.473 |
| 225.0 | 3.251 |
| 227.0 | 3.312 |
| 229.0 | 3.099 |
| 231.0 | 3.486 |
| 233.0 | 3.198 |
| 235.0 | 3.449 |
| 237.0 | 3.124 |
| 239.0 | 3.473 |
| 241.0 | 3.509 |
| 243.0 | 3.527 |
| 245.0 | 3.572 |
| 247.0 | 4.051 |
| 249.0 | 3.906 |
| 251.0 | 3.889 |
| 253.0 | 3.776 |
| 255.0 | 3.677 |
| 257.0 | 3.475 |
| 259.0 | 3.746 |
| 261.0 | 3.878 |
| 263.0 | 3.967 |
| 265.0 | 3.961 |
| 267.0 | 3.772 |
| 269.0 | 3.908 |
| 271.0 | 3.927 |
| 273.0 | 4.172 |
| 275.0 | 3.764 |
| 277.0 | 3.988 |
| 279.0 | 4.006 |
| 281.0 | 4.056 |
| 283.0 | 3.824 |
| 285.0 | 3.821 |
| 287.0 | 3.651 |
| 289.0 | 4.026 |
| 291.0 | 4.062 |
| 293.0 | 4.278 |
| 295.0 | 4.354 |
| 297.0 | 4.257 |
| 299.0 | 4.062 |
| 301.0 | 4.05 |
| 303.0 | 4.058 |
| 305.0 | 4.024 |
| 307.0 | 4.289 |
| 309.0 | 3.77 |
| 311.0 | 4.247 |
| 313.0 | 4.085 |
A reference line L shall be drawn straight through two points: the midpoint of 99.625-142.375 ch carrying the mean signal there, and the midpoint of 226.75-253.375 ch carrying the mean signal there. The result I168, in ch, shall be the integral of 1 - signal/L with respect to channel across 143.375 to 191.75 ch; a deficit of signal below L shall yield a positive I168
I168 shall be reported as 3.5 ch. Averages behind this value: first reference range 3.09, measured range 3.02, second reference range 3.53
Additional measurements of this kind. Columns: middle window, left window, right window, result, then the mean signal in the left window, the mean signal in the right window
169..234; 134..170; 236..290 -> 6.3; 3.17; 3.79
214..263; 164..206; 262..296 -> 0.6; 3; 3.97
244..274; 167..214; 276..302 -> -1.0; 3.02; 4.03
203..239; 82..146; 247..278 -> 3.1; 2.78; 3.86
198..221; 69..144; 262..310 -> 1.6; 2.55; 4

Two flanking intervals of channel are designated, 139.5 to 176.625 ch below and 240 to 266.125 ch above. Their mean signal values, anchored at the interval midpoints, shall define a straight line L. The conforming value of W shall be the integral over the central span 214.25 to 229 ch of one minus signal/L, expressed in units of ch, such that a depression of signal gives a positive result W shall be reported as 1.0 ch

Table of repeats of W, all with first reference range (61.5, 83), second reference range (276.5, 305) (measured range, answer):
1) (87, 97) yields -0.5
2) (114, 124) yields -3.7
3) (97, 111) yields -3.6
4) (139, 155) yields -4.2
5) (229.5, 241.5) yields 0.3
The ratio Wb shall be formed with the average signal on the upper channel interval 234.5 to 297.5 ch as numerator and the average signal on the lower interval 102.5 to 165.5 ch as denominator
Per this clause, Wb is 1.22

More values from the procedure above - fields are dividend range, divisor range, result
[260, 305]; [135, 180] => 1.29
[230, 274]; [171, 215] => 1.22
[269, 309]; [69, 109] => 2.06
